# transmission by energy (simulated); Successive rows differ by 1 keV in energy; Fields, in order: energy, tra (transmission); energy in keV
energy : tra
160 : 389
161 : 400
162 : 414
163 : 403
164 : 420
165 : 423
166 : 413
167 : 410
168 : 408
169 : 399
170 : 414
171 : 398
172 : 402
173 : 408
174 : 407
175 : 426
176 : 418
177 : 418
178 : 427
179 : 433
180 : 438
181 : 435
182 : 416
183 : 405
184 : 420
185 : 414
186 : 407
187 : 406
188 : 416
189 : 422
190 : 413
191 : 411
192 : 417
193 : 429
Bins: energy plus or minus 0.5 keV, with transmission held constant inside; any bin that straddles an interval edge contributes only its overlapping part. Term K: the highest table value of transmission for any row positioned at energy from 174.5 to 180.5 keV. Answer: 438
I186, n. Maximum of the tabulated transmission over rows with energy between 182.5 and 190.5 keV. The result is 422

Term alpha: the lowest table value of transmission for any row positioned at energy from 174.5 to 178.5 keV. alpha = 418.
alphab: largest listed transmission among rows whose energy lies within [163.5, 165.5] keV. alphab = 423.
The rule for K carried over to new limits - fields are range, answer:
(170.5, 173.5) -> 408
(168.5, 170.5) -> 414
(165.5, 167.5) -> 413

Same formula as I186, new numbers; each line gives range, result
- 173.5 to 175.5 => 426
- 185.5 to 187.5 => 407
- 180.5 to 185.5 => 435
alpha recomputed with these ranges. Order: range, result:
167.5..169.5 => 399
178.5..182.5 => 416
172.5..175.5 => 407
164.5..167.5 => 410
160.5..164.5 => 400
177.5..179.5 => 427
